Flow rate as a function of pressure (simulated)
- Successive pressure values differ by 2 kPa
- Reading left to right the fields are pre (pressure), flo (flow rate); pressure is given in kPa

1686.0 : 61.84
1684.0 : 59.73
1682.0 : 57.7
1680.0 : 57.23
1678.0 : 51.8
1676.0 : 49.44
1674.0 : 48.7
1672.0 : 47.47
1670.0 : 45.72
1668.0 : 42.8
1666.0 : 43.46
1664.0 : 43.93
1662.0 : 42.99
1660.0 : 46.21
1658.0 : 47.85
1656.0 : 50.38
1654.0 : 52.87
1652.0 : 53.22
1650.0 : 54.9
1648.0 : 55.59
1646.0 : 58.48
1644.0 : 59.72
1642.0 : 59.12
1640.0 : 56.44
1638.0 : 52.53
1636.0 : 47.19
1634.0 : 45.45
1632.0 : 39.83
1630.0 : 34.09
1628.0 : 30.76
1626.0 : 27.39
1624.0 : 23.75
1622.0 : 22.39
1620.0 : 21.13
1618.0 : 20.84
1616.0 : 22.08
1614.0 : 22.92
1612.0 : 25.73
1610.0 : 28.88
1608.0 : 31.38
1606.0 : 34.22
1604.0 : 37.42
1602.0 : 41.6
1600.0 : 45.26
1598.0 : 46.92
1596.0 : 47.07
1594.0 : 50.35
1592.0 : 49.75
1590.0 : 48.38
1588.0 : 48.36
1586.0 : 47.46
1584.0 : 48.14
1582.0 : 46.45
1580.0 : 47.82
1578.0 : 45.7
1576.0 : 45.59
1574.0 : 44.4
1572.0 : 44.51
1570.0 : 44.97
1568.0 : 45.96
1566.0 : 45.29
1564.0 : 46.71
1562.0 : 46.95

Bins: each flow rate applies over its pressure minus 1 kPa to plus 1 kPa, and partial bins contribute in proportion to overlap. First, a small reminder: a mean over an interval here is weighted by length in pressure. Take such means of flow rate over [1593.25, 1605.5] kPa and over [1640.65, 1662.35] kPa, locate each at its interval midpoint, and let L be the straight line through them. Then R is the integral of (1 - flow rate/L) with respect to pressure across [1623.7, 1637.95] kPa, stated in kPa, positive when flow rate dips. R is 3.6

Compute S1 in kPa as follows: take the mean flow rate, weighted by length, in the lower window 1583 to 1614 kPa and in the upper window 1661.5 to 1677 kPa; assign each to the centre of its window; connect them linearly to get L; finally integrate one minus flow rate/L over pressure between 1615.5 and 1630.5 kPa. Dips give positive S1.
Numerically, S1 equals 6.2 kPa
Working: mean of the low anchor 41.4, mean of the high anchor 45.6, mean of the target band 25.1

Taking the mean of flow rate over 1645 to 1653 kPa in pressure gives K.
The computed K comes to 55.5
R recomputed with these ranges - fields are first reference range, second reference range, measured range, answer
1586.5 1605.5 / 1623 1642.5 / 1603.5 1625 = 8.6 kPa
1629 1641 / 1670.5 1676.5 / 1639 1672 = -2.6 kPa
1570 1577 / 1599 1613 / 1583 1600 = -3.8 kPa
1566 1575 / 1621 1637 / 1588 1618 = 1.1 kPa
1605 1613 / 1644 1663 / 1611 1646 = 3.6 kPa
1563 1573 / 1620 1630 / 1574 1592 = -3.1 kPa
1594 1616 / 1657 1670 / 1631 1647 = -4.4 kPa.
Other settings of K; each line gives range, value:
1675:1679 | 50.6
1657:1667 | 44.9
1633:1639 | 48.4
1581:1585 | 47.3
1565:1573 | 45.2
